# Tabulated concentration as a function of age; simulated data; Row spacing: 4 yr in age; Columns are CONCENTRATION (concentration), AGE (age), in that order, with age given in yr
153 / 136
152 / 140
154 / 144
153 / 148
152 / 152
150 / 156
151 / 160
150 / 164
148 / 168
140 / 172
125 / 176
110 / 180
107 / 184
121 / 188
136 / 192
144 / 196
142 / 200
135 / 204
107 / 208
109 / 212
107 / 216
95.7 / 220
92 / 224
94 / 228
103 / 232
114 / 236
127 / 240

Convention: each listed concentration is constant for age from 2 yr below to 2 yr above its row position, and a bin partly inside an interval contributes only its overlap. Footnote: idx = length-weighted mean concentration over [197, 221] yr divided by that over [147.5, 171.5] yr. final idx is 0.79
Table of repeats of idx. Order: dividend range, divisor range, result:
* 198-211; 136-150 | 0.83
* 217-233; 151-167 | 0.64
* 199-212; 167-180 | 0.94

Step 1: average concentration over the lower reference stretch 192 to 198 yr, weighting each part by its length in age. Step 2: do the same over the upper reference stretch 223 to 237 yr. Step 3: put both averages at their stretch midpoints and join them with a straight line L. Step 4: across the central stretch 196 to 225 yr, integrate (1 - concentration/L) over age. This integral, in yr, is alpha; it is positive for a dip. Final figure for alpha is 1.99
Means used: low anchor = 141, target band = 115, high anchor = 100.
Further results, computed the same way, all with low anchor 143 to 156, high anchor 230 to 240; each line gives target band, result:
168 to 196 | 2.2 yr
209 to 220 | 1.5 yr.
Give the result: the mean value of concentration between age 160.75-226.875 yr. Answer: 123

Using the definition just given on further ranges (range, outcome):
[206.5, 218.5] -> 107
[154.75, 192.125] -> 133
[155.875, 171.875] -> 149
